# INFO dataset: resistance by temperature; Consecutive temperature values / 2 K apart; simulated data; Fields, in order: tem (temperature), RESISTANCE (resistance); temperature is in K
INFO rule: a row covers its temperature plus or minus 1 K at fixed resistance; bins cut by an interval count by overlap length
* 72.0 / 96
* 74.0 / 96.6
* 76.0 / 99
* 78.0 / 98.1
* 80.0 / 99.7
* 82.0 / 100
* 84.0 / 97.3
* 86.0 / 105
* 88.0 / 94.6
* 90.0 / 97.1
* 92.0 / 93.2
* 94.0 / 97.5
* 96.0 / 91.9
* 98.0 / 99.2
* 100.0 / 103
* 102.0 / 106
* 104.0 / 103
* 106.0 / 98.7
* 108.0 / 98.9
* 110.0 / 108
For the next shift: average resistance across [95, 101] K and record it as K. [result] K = 98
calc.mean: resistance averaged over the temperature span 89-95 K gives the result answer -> 95.9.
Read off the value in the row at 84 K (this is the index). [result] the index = 97.3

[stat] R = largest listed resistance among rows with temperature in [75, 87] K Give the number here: 105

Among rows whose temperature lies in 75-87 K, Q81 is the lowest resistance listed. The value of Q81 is 97.3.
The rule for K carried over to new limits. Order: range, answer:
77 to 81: 98.9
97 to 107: 102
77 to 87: 100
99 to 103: 104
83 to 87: 101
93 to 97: 94.7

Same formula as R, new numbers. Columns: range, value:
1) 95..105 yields 106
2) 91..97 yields 97.5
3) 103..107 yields 103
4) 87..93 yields 97.1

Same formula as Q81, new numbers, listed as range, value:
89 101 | 91.9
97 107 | 98.7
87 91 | 94.6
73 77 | 96.6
